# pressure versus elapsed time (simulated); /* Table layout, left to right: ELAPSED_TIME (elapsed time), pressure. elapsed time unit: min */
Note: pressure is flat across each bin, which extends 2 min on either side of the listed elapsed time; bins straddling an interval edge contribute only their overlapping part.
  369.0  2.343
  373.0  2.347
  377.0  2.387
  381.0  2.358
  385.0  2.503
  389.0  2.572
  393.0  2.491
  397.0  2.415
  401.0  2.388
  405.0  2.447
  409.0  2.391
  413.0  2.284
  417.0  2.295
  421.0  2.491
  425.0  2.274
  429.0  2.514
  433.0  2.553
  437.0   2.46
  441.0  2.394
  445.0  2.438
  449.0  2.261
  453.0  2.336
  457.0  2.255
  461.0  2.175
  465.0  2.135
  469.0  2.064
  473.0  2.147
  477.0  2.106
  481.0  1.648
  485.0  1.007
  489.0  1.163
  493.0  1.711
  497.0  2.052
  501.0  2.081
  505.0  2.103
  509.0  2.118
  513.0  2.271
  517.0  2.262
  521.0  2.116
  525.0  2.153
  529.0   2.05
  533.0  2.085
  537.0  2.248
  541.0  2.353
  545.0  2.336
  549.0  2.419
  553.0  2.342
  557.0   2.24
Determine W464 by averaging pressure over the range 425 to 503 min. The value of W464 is 2.08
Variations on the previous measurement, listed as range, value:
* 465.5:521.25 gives 1.92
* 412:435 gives 2.41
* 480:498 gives 1.48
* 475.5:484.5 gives 1.72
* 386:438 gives 2.43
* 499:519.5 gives 2.17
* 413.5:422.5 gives 2.37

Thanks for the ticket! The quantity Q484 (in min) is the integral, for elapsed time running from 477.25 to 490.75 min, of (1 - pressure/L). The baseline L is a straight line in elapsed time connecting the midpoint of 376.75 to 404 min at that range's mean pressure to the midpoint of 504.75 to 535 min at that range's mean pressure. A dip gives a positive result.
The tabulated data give 5.1 min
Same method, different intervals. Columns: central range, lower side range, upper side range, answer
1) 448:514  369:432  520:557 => 9.73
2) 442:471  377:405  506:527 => 0.84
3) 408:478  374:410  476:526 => -4.05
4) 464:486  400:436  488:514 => 2.29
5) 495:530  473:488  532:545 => -2.90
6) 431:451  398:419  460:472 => -1.74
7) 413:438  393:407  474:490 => -3.16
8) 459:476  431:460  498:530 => 1.28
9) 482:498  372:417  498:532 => 5.37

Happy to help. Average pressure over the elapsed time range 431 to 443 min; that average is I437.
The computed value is 2.47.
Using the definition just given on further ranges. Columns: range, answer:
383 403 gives 2.47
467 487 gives 1.79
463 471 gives 2.1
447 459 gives 2.28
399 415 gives 2.38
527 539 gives 2.13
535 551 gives 2.34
